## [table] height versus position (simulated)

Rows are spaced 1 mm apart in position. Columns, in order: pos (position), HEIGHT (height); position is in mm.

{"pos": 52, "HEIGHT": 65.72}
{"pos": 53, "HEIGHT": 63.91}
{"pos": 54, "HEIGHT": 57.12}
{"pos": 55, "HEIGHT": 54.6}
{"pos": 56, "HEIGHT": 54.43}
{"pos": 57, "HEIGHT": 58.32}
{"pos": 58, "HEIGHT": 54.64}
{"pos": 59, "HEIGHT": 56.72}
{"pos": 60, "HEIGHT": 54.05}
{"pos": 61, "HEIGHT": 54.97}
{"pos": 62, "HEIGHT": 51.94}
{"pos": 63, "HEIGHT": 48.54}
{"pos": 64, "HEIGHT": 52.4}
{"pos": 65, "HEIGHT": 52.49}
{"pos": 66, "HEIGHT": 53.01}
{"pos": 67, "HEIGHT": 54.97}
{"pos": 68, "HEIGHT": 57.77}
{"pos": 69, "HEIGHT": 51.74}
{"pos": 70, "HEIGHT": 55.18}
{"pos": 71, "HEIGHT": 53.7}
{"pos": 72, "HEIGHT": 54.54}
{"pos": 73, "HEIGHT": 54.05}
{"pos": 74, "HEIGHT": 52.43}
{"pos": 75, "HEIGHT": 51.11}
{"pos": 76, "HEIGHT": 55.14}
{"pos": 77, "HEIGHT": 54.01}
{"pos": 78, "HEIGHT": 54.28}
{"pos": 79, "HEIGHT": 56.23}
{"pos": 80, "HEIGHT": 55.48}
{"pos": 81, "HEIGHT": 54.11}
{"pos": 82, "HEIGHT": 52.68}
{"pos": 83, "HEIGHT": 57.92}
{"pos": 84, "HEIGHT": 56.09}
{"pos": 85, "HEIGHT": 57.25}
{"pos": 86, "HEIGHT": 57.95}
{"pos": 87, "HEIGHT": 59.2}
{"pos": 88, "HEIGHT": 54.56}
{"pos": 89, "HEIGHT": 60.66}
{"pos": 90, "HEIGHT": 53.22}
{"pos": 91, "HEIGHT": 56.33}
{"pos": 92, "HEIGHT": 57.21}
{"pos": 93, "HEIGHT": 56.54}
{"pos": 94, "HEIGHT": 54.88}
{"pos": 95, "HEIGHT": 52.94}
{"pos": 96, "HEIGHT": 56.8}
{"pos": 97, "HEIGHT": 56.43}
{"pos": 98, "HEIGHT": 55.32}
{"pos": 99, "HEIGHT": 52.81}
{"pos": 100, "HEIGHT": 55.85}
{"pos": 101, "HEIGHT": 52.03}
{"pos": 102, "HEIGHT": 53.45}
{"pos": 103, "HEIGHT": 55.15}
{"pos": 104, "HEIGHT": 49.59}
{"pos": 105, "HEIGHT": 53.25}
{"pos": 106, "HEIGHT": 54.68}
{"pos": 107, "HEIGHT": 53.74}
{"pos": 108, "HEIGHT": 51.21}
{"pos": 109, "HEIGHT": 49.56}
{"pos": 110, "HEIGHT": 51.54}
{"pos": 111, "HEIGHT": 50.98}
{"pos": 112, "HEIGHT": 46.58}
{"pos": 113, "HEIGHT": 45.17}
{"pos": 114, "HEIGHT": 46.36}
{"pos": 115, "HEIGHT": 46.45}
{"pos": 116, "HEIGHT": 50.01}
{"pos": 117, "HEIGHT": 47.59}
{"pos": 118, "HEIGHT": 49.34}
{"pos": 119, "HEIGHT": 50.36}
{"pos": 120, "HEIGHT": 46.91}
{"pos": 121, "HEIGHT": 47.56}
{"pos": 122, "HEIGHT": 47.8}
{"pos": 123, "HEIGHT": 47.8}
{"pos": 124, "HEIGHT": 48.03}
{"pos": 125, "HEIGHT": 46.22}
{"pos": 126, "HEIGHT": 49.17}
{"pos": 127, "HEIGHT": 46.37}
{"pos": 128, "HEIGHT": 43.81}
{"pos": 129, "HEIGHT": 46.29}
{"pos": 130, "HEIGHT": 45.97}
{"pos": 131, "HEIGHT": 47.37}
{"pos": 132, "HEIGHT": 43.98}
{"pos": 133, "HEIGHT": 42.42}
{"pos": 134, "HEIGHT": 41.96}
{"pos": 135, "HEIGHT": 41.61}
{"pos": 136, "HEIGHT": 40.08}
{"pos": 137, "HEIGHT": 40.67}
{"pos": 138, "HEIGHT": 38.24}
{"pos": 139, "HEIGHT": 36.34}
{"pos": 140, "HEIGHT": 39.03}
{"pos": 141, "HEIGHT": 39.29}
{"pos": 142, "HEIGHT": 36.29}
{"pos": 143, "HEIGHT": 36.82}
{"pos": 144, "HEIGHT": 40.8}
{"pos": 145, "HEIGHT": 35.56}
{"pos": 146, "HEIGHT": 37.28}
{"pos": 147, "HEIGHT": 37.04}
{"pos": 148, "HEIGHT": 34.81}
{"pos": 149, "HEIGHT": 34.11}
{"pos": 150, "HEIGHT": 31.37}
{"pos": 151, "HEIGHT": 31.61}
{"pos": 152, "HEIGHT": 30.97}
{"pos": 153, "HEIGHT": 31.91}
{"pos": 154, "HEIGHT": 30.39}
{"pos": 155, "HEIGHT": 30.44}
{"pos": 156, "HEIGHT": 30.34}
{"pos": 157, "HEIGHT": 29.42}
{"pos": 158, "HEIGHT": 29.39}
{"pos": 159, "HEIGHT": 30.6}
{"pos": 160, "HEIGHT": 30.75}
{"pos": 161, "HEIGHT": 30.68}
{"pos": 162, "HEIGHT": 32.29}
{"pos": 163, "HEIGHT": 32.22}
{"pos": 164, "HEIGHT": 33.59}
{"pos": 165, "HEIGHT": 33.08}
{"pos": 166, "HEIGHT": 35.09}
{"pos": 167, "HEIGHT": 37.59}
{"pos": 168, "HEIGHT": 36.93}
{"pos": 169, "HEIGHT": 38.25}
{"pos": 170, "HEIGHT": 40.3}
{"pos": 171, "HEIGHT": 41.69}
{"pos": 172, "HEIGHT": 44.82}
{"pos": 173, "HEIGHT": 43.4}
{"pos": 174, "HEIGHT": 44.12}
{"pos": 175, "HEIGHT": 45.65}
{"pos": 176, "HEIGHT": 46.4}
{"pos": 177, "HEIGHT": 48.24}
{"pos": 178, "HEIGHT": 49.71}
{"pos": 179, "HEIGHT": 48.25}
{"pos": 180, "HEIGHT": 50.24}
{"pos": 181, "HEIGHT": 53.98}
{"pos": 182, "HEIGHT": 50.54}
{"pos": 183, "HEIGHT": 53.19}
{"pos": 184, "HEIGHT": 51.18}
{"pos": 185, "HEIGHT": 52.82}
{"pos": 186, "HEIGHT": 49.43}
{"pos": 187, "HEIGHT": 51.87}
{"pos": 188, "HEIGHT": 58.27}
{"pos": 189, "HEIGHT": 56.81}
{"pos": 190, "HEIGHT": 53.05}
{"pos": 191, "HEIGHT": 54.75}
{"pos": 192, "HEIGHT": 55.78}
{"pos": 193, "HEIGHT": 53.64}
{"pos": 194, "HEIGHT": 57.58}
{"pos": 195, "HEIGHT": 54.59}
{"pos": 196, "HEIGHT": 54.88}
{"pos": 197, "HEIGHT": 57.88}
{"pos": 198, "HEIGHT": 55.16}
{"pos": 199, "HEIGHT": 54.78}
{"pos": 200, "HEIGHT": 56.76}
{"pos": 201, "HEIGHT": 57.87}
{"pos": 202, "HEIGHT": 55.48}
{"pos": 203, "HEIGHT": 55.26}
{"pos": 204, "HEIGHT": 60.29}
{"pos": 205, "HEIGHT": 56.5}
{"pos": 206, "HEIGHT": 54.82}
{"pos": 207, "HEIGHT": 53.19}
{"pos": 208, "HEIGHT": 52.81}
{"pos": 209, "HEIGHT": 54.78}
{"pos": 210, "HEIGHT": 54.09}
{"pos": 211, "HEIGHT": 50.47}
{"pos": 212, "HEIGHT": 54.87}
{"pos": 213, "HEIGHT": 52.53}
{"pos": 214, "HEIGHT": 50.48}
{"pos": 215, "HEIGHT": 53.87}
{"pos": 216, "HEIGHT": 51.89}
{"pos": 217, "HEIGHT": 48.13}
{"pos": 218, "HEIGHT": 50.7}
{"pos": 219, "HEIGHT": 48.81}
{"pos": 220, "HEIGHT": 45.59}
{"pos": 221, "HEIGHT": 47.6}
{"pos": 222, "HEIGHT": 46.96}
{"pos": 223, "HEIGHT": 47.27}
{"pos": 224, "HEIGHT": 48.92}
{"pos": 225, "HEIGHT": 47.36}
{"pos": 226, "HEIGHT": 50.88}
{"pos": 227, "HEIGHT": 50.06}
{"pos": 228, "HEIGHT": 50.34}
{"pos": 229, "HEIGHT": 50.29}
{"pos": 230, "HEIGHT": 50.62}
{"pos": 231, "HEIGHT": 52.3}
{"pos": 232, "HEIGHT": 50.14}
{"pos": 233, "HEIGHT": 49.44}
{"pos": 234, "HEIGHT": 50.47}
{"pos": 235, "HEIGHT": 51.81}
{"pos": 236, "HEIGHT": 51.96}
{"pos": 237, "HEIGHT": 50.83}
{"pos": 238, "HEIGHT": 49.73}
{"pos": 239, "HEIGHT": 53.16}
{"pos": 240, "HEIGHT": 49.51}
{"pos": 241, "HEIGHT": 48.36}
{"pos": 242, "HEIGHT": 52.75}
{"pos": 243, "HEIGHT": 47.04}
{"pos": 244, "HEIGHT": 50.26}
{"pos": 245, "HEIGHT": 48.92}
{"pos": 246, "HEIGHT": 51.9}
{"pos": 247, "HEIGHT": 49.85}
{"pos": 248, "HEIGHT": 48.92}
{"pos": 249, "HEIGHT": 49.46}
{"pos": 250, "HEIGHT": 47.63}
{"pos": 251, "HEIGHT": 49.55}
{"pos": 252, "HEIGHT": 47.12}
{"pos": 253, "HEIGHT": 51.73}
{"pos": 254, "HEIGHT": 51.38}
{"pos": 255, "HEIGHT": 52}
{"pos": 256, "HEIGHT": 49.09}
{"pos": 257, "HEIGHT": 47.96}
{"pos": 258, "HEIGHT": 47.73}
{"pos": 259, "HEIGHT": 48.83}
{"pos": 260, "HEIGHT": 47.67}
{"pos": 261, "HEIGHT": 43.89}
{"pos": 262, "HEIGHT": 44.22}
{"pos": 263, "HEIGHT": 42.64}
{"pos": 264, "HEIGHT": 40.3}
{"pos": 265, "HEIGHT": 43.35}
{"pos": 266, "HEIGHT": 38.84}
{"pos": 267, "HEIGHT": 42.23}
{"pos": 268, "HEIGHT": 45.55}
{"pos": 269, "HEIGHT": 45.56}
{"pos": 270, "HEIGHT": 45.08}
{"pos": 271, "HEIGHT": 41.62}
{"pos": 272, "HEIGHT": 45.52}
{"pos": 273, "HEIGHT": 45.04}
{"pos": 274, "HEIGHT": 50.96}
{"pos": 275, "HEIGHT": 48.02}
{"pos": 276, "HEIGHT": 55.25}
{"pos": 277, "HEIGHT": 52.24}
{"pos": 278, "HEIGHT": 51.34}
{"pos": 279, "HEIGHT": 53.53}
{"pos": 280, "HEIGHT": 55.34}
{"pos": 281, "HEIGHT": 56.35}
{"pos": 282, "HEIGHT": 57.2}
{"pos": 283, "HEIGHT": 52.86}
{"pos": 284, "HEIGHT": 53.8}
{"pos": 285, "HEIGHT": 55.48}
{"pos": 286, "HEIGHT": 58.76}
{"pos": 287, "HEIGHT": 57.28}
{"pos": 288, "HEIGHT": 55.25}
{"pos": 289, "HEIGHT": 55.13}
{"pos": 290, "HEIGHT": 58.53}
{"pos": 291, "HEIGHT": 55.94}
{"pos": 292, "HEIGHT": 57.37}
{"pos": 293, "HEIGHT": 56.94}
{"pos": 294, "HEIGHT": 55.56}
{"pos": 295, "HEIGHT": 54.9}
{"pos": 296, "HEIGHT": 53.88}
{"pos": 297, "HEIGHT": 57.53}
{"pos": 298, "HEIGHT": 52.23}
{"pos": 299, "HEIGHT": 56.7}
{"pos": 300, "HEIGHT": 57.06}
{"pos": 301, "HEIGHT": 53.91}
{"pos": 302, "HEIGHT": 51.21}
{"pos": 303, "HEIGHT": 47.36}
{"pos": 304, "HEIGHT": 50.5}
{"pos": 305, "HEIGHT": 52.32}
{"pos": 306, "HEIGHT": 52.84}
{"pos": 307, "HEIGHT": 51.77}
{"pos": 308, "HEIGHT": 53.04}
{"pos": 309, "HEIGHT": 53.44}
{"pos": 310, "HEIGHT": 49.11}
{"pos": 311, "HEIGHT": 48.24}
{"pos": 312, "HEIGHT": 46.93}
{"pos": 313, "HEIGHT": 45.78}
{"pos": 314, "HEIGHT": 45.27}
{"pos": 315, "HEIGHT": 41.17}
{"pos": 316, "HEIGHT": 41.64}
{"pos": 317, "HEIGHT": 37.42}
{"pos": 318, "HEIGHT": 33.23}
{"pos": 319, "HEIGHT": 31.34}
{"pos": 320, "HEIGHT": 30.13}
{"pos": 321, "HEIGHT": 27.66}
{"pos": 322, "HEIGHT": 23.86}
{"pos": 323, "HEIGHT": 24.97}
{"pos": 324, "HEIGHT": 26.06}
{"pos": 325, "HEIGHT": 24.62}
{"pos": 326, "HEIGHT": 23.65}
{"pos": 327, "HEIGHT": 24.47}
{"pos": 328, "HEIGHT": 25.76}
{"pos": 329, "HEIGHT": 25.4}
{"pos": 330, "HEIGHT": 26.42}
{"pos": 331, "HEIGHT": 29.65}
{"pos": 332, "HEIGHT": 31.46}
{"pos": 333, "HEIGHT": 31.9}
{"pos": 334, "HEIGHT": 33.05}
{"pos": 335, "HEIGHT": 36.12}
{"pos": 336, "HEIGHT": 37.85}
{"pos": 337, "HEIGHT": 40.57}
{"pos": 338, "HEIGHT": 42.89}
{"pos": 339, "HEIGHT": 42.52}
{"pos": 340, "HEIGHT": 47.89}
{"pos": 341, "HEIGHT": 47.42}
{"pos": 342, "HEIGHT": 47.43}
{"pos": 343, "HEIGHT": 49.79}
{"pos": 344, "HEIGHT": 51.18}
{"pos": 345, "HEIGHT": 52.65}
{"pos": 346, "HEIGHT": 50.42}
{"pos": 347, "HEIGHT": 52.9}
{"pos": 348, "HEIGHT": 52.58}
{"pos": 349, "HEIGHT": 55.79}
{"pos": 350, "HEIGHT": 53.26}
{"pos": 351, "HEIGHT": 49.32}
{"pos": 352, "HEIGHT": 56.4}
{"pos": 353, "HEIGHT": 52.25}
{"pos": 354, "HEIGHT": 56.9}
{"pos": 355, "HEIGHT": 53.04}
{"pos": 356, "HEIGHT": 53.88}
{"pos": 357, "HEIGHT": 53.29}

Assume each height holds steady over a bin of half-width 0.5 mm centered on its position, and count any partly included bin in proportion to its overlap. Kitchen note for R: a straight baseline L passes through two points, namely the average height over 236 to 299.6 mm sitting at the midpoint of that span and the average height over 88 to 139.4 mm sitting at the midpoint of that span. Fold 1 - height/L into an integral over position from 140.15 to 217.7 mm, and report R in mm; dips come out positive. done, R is 7.2 mm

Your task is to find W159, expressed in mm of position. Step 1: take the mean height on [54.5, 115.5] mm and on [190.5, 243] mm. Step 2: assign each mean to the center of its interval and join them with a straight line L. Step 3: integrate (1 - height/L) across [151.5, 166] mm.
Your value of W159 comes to 5.9 mm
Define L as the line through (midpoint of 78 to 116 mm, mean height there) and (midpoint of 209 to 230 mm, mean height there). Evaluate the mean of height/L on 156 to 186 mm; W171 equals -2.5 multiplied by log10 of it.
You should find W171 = 0.24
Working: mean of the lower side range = 53.7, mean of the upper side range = 50.2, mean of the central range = 41.1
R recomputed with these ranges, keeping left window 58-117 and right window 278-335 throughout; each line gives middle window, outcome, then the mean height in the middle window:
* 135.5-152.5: 4.94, 36.5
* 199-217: -1.98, 54.3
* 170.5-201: -1.23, 51.8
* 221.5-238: -0.66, 50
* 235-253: -0.92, 49.9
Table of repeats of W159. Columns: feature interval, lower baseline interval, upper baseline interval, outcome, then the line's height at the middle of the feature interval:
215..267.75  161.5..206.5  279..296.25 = 4.1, 52.8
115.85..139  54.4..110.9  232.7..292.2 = 3.5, 53.3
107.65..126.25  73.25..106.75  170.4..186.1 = 1.6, 52.9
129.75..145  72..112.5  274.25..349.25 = 3.5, 52.6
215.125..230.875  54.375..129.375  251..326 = 0.0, 49.3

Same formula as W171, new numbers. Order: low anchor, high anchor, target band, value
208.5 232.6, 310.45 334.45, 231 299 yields -0.20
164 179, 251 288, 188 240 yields -0.17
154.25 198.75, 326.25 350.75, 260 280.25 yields -0.09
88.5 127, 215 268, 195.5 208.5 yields -0.13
